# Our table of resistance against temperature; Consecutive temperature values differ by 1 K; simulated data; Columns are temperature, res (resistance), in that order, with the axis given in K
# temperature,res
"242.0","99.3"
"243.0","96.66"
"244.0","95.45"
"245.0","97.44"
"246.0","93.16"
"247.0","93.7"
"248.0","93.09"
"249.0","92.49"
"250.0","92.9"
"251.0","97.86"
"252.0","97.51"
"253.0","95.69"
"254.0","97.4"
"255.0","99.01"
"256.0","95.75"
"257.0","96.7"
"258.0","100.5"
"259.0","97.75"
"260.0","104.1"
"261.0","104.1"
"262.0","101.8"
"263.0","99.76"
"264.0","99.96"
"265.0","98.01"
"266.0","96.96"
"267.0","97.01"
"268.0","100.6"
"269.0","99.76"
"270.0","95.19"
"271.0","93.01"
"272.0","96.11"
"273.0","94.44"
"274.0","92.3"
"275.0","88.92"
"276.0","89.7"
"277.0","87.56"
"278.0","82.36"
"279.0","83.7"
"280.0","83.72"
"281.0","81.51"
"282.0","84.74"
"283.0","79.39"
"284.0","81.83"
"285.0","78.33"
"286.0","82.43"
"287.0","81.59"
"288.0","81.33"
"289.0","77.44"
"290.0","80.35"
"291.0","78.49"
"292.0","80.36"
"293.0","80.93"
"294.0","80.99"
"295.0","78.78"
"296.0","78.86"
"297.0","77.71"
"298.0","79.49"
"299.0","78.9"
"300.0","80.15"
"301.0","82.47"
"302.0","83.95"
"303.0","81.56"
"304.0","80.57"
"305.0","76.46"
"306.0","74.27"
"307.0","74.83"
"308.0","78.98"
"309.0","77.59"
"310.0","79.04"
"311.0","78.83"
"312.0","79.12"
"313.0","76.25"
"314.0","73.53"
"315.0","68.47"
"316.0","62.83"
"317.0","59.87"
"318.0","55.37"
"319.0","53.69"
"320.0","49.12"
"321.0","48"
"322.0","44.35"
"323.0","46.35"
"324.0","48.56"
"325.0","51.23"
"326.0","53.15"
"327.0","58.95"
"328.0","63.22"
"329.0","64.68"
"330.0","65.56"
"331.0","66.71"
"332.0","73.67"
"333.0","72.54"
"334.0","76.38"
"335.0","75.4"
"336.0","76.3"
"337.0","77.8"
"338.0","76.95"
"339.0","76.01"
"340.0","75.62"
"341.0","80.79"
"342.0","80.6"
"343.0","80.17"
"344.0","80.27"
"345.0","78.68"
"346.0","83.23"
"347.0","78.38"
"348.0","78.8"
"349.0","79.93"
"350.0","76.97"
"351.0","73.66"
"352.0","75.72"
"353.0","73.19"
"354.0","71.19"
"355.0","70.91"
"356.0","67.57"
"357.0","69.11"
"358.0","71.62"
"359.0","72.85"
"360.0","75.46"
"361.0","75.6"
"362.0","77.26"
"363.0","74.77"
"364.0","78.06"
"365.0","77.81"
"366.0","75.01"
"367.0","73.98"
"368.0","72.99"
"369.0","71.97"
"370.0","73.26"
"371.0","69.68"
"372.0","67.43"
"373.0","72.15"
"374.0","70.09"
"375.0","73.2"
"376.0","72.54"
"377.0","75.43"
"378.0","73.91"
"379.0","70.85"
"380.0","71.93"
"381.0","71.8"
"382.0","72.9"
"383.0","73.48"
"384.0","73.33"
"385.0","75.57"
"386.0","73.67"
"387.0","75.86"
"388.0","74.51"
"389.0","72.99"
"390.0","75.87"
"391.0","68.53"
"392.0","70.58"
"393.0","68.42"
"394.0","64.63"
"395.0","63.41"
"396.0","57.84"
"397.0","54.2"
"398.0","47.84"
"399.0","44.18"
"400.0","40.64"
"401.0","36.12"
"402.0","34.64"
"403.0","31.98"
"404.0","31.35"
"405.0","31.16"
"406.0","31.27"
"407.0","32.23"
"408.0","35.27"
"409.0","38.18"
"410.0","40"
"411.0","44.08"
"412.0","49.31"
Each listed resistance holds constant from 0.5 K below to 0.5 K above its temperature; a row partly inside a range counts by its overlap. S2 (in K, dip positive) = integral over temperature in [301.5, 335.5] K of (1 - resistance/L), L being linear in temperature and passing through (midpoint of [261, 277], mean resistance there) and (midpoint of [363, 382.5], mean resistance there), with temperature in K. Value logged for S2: 7.3 K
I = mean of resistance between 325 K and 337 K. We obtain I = 67.6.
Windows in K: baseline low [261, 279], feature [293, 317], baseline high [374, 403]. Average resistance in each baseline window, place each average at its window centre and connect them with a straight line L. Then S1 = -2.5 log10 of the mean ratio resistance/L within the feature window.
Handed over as 0.12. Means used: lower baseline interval 94.9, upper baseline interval 64.8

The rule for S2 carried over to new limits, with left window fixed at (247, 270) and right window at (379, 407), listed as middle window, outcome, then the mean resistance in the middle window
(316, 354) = 3.4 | 68.3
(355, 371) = -1.5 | 73.6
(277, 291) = 1.4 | 81.6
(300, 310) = 0.6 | 79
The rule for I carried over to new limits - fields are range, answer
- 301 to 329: 66.1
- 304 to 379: 71.1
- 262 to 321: 81.4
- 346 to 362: 74.5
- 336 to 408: 68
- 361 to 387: 73.4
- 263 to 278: 94.7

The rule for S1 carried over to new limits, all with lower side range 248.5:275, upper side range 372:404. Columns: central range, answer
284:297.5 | 0.13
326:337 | 0.15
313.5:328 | 0.42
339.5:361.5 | -0.03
